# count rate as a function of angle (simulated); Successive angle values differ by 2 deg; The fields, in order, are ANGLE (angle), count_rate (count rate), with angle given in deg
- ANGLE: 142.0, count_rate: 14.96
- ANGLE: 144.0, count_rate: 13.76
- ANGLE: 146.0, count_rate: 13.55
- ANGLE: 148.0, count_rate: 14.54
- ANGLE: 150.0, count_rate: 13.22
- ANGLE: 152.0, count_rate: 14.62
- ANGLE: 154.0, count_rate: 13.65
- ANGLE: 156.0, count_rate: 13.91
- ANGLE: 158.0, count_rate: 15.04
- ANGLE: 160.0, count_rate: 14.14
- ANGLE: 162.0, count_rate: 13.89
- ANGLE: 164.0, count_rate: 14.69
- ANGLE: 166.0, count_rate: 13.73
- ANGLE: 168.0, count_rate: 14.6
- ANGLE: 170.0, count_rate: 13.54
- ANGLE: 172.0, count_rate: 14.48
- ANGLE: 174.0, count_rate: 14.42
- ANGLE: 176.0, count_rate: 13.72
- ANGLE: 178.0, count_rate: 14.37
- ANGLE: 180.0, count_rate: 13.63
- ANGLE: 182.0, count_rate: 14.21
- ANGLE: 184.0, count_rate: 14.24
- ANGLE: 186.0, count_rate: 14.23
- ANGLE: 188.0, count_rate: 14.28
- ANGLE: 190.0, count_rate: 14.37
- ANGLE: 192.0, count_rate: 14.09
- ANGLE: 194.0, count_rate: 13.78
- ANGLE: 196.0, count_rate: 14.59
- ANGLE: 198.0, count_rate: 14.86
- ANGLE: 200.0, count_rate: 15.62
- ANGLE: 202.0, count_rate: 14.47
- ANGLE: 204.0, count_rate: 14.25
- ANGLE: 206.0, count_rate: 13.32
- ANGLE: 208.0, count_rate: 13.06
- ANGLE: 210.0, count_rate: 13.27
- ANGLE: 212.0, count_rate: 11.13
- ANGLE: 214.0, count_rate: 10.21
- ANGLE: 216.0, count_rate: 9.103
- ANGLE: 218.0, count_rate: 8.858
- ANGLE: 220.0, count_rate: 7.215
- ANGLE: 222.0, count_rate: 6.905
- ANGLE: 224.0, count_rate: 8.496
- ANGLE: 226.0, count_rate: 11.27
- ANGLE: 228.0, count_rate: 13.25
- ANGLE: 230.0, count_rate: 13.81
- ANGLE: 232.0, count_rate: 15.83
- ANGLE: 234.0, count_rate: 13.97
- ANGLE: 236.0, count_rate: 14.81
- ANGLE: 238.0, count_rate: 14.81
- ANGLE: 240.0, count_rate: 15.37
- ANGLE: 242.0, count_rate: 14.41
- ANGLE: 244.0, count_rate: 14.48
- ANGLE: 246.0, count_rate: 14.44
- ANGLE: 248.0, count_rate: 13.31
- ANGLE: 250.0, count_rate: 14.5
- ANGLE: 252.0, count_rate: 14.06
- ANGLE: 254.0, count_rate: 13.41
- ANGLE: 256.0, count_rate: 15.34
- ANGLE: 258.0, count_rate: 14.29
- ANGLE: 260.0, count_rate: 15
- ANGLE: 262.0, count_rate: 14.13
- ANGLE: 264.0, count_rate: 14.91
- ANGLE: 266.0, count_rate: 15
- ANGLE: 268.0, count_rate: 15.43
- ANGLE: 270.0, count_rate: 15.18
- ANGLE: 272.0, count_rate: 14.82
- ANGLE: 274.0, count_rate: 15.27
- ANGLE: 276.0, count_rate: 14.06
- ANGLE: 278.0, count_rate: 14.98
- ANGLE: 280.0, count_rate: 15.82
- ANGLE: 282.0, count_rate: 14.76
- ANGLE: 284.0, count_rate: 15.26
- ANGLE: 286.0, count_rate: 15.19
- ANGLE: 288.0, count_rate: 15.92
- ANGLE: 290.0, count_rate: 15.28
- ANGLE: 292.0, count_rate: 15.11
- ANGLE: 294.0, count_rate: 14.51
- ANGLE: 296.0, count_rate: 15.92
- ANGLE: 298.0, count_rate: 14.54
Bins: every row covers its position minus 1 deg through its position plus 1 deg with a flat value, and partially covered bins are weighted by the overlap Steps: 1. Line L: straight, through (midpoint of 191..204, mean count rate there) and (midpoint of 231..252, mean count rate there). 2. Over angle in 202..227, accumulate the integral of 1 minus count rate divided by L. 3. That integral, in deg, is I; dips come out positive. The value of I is 6.54 deg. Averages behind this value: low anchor 14.5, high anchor 14.6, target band 10.7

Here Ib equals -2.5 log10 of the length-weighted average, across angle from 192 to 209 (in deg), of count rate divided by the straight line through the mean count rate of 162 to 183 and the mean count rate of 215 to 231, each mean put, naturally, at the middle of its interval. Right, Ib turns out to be -0.21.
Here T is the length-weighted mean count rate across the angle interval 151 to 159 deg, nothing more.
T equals 14.3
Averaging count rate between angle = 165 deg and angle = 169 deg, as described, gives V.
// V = 14.2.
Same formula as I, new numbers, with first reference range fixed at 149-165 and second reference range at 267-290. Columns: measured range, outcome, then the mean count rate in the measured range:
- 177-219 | 3.3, 13.3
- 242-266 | 0.9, 14.4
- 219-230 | 3.7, 9.83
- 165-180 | 0.2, 14.1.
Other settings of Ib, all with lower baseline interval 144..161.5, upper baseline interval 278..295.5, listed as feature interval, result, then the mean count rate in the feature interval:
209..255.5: 0.18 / 12.5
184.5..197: 0.01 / 14.2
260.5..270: 0.01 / 14.9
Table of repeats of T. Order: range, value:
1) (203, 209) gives 13.5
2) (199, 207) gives 14.4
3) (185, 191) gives 14.3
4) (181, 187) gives 14.2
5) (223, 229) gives 11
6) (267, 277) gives 15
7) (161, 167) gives 14.1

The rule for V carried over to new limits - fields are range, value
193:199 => 14.4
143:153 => 13.9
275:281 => 15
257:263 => 14.5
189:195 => 14.1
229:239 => 14.6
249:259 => 14.3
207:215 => 11.9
